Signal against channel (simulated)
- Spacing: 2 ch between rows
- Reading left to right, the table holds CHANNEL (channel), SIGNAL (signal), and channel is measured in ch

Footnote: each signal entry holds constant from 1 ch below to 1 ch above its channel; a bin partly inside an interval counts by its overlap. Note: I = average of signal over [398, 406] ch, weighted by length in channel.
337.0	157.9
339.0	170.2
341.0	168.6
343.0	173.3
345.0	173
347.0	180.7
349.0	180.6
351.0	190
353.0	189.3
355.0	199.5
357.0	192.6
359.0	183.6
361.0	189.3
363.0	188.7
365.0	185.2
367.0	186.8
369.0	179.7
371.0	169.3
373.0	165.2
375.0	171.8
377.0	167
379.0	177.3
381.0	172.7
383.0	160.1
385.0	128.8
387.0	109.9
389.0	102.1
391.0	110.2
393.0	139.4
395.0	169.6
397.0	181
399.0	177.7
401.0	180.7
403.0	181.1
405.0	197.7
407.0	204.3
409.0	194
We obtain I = 184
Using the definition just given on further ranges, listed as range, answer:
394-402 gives 177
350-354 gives 190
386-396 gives 126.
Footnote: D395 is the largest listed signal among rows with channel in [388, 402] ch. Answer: 181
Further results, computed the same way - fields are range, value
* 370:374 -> 169.3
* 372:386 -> 177.3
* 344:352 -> 190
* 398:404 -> 181.1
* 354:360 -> 199.5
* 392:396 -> 169.6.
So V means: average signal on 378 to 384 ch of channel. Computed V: 170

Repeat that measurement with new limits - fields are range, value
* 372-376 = 168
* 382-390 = 125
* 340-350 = 175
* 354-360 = 192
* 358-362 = 186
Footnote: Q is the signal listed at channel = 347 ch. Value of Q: 180.7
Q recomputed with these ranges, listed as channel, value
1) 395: 169.6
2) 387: 109.9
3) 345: 173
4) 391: 110.2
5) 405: 197.7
